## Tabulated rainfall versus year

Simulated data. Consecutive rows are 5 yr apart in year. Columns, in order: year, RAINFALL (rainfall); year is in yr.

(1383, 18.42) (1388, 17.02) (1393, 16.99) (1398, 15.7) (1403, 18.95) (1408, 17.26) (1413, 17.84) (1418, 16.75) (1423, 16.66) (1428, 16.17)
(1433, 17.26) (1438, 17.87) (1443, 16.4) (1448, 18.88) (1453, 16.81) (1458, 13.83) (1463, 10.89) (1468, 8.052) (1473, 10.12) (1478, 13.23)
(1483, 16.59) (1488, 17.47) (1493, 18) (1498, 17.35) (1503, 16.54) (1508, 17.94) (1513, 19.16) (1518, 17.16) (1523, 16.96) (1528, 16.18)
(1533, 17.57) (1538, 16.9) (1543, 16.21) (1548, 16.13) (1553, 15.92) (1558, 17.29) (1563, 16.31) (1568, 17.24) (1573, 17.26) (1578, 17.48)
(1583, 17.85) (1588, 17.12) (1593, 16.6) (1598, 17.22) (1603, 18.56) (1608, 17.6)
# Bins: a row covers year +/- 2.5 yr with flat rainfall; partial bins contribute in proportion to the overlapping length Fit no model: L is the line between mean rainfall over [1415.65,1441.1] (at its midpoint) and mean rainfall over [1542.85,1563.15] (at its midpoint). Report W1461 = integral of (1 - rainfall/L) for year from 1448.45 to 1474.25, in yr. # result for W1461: 6.5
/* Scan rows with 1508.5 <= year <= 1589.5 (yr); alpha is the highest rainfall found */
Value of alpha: 19.16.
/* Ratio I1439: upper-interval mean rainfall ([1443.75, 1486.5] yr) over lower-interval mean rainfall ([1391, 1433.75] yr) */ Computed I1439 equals 0.81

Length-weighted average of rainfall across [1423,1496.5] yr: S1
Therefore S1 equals 15.2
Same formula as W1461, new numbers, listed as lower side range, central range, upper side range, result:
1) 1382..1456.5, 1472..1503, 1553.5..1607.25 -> 2.5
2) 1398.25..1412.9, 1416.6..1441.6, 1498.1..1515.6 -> 1.1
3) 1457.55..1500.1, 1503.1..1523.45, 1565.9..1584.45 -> -3.4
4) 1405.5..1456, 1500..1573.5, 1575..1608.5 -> 1.6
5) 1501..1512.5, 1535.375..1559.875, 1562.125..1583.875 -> 1.3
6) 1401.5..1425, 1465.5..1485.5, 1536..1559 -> 5.9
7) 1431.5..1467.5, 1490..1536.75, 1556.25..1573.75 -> -3.1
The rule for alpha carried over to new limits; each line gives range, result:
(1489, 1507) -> 18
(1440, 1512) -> 18.88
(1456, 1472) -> 13.83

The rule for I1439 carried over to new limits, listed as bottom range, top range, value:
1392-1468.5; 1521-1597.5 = 1.04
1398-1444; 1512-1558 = 0.98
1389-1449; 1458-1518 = 0.88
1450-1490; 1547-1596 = 1.27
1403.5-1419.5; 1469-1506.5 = 0.88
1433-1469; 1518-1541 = 1.12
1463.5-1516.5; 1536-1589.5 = 1.10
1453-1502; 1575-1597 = 1.22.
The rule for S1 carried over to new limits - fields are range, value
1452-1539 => 15.6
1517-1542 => 16.9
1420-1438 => 16.9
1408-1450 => 17.2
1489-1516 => 17.8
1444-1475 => 13.3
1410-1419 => 17.4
